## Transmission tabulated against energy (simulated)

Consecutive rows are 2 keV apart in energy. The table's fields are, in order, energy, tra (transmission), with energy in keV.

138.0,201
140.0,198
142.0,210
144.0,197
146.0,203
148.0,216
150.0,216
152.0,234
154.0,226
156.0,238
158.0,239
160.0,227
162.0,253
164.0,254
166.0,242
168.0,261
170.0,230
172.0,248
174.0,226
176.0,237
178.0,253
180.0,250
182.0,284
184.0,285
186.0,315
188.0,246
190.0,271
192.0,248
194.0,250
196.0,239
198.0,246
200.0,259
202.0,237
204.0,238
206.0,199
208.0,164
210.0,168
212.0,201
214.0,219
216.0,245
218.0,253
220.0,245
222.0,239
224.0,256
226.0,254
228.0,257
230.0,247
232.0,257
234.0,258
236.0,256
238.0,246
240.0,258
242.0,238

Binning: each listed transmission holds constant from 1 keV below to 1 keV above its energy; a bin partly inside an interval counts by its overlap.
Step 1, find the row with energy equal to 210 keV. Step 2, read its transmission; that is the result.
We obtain 168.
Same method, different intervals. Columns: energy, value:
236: 256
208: 164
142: 210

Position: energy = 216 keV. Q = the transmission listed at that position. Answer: 245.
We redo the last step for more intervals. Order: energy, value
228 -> 257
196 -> 239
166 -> 242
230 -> 247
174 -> 226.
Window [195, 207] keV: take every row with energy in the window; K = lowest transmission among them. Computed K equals 199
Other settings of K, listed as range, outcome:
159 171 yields 227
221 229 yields 239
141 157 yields 197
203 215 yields 164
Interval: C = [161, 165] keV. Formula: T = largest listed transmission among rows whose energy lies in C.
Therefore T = 254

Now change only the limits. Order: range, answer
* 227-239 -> 258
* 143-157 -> 238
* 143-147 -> 203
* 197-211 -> 259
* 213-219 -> 253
